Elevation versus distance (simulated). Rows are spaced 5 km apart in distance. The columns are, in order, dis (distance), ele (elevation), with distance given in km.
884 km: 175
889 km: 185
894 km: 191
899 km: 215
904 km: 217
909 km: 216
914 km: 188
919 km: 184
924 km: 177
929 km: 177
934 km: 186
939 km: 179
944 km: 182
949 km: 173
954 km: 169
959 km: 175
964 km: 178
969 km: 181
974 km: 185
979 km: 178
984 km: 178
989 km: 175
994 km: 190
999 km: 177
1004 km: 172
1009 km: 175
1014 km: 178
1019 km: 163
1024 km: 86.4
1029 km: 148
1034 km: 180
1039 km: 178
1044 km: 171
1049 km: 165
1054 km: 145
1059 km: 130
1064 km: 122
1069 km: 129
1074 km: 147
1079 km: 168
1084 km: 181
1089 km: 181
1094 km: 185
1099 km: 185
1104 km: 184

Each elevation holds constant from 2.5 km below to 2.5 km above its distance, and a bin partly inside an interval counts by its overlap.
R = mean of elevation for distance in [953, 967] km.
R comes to 175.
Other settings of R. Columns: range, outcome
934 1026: 173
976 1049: 168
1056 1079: 136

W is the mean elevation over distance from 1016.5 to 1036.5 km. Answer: 144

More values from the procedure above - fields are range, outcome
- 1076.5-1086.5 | 174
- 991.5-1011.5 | 178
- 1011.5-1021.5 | 170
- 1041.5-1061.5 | 153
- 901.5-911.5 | 216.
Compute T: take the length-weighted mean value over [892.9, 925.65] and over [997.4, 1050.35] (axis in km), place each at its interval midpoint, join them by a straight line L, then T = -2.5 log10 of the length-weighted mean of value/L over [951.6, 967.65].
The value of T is 0.05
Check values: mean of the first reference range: 199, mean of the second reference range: 163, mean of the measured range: 175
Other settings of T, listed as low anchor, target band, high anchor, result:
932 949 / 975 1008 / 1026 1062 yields -0.06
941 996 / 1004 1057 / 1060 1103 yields 0.07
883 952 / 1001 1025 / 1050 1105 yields 0.08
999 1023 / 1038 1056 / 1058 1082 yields -0.09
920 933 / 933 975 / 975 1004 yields 0.01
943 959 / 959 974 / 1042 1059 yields -0.05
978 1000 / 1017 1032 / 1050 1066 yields 0.18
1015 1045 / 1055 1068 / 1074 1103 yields 0.28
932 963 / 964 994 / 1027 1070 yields -0.07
